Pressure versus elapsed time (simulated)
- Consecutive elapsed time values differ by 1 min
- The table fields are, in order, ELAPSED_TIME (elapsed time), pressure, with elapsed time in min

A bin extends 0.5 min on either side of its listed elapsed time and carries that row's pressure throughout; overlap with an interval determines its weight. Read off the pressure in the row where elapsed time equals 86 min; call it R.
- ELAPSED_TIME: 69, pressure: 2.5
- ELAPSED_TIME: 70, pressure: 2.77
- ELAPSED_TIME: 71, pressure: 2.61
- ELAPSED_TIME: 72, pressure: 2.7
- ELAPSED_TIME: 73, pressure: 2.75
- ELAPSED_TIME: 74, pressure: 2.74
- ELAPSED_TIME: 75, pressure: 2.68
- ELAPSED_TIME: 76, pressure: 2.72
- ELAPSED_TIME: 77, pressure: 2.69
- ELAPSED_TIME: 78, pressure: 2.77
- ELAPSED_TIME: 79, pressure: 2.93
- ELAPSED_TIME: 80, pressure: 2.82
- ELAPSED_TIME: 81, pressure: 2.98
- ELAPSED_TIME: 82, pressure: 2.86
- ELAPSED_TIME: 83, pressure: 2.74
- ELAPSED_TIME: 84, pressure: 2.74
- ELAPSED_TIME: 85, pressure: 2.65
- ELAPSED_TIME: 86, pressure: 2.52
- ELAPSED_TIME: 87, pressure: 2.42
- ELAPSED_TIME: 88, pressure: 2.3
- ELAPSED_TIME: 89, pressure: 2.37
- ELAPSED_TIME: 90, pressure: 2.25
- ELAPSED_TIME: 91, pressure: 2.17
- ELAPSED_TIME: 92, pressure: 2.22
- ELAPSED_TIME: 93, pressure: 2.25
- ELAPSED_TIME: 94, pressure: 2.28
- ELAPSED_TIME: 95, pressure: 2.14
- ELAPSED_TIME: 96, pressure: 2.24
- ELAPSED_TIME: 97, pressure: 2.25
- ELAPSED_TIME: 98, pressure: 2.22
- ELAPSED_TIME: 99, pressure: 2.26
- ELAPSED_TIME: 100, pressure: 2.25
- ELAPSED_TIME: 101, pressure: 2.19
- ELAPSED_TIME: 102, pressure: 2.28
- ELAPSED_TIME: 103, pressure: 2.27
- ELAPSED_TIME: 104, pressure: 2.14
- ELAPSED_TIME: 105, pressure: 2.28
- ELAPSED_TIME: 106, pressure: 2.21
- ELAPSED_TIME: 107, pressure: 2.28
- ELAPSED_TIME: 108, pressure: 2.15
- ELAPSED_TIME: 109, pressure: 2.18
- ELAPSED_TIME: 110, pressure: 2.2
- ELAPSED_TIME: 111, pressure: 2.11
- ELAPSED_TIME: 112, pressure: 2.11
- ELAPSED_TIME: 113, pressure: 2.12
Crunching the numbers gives 2.52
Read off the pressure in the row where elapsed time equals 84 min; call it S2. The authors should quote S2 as 2.74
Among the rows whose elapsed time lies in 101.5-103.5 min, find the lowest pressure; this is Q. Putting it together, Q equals 2.27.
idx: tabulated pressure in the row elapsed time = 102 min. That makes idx 2.28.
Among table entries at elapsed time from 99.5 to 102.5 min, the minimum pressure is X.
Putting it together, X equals 2.19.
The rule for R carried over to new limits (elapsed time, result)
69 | 2.5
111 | 2.11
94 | 2.28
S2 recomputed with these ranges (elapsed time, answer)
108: 2.15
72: 2.7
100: 2.25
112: 2.11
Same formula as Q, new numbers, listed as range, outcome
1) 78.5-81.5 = 2.82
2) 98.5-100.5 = 2.25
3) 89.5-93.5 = 2.17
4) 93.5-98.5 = 2.14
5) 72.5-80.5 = 2.68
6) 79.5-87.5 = 2.42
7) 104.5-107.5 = 2.21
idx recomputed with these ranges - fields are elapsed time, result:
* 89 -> 2.37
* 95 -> 2.14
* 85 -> 2.65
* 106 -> 2.21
